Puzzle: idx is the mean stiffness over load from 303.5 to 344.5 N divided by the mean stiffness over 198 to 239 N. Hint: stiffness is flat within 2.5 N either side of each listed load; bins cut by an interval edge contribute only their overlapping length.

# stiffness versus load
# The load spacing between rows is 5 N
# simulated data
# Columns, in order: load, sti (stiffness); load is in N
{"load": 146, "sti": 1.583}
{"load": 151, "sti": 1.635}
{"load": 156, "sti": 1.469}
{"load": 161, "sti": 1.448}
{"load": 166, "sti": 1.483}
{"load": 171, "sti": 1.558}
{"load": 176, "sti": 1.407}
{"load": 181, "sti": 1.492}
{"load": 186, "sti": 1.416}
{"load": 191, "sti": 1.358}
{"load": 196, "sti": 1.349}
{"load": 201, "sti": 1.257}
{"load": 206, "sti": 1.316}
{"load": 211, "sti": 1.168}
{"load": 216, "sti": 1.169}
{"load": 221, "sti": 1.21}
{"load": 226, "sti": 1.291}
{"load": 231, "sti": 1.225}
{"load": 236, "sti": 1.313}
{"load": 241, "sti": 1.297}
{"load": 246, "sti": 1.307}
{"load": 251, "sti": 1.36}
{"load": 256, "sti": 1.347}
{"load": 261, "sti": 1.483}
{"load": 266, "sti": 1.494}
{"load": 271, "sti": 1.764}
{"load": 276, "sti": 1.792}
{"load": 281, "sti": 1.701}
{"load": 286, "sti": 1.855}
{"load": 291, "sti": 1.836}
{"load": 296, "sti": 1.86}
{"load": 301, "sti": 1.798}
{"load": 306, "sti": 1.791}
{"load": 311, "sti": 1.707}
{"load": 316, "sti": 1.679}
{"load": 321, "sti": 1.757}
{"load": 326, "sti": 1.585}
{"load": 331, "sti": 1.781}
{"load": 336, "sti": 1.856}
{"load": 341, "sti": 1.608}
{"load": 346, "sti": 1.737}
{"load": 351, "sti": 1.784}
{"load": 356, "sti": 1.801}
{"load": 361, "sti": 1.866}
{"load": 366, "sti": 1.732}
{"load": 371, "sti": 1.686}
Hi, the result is 1.4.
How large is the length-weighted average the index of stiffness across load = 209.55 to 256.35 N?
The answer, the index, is 1.27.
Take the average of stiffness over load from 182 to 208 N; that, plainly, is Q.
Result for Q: 1.35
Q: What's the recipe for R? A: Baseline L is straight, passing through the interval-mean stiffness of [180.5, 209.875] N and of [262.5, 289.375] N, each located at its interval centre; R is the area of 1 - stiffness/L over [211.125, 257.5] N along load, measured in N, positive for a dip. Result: 7.7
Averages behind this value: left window 1.35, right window 1.72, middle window 1.27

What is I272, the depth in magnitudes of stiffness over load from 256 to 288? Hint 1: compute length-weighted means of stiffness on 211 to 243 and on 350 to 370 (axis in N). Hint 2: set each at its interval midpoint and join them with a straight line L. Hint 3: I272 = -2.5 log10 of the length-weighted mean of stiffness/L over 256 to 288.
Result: -0.157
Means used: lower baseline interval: 1.24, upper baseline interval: 1.79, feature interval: 1.65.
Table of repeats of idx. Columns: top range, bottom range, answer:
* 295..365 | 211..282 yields 1.26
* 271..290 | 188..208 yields 1.35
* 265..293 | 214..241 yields 1.40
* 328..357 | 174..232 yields 1.34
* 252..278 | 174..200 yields 1.12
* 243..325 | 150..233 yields 1.21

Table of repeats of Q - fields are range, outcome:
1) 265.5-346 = 1.75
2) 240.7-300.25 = 1.61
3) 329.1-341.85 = 1.76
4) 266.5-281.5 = 1.72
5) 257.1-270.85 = 1.52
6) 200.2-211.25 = 1.26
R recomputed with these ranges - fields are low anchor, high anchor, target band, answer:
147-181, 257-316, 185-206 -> 3.0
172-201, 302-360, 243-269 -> 2.7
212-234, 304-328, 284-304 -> -3.1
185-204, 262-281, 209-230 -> 3.4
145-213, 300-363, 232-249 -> 2.8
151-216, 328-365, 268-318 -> -3.9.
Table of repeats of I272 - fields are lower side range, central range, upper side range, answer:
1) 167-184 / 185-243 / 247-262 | 0.12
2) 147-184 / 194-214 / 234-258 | 0.12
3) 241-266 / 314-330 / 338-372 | -0.04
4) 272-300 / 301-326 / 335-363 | 0.04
